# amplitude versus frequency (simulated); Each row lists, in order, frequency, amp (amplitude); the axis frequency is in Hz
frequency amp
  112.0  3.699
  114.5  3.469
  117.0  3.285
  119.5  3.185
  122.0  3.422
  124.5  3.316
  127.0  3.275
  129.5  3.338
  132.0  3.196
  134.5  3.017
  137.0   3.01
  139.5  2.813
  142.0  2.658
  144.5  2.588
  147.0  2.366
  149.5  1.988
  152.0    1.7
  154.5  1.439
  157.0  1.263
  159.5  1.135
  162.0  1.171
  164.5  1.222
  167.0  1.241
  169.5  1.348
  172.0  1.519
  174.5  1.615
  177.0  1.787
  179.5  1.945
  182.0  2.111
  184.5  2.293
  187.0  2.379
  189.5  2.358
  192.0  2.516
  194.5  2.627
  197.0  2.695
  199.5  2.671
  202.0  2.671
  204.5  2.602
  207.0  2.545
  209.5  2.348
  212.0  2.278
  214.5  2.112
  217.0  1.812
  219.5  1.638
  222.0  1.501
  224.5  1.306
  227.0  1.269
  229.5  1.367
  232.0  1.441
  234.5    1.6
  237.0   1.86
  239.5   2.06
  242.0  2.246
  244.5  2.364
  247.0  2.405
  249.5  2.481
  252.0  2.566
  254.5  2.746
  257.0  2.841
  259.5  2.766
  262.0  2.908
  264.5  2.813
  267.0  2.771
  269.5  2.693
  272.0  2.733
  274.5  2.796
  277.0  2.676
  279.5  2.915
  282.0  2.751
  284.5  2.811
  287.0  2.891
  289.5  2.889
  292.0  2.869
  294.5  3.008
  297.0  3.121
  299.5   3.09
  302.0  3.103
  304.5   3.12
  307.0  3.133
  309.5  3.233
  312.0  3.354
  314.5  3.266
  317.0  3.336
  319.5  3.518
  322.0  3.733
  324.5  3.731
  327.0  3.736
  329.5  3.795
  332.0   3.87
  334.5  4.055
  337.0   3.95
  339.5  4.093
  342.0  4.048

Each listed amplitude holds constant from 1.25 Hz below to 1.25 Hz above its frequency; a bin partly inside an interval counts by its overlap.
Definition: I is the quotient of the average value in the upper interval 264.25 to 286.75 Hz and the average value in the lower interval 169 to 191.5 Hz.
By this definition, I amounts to 1.4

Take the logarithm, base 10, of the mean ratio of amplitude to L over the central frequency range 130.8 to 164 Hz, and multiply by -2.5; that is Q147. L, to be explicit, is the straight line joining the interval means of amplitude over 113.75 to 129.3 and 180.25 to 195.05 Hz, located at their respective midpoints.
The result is 0.35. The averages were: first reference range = 3.32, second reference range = 2.35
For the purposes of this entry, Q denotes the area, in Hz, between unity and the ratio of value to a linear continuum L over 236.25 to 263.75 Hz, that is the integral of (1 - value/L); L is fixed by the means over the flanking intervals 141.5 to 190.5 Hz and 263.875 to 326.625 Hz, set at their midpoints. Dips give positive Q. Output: 1.4 Hz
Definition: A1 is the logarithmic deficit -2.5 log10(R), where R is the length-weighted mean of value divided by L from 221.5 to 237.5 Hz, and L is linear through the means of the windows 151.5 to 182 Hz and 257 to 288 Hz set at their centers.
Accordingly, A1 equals 0.48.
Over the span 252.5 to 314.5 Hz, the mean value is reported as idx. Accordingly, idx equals 2.92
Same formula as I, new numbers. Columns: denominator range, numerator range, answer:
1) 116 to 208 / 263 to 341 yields 1.38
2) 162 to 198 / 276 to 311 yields 1.53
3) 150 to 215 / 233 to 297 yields 1.32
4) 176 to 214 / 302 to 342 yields 1.51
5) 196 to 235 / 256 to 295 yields 1.41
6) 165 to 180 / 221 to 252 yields 1.21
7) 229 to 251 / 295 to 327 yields 1.65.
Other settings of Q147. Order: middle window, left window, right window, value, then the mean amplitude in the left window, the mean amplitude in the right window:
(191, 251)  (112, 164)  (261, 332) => 0.33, 2.59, 3.11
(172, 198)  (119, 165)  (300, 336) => 0.23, 2.43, 3.49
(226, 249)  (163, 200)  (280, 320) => 0.32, 2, 3.08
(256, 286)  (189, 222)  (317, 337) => 0.12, 2.34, 3.76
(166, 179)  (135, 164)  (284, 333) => 0.39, 2.02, 3.28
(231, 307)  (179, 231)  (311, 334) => 0.12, 2.14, 3.61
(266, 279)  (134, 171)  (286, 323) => 0.06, 1.91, 3.18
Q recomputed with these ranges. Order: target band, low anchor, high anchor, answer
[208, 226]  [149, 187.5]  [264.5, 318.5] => 2.37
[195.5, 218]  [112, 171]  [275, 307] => 1.94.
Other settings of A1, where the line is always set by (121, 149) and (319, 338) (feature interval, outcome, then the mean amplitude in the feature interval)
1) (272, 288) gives 0.27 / 2.8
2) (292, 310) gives 0.19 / 3.09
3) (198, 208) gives 0.24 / 2.63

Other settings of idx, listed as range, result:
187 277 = 2.3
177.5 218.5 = 2.36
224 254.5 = 1.96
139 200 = 1.96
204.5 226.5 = 1.96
